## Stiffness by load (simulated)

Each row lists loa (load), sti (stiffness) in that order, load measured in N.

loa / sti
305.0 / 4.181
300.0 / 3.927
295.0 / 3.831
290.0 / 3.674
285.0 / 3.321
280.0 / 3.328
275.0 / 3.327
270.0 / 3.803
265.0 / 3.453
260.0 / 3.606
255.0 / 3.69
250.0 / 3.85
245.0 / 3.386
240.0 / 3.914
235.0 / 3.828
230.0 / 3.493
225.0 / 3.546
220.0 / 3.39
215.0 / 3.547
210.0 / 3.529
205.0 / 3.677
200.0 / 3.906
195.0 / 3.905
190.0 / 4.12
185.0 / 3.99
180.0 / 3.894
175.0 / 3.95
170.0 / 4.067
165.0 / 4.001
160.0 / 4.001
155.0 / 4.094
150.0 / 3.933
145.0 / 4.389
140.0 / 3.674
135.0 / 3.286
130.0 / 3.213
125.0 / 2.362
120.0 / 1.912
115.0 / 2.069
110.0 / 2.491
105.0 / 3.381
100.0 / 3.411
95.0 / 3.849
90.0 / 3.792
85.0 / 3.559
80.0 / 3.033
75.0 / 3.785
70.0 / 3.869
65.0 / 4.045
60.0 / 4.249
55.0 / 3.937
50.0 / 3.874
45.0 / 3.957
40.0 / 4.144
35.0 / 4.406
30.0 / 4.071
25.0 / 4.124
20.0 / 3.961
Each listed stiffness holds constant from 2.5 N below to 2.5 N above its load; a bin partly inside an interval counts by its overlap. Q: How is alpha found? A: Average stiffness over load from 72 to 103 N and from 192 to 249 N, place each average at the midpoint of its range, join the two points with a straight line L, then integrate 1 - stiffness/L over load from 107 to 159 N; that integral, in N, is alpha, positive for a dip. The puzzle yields 6.3 N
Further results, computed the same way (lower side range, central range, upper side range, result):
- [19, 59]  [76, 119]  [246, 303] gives 8.5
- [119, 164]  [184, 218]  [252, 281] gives -2.6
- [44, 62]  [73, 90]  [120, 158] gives 1.4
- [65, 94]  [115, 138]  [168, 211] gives 6.8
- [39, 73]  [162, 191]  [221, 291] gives -1.9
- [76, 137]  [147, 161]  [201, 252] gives -3.2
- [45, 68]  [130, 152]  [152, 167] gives 1.5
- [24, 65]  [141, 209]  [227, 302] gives -2.9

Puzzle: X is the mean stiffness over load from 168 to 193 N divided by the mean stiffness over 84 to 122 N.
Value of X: 1.31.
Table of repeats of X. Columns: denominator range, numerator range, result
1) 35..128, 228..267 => 1.06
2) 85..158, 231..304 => 1.11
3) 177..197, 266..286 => 0.87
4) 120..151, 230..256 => 1.12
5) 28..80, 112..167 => 0.84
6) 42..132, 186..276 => 1.09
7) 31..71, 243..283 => 0.87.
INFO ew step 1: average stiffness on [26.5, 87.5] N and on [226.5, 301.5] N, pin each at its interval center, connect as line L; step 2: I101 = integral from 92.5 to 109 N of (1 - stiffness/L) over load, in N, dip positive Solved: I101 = 1.7 N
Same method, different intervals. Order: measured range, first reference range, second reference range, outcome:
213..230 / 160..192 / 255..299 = 1.4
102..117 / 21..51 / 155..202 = 5.0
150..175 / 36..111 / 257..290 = -2.7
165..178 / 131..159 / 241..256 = -0.7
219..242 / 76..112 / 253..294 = -0.9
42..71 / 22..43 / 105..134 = -2.2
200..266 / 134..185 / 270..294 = 0.8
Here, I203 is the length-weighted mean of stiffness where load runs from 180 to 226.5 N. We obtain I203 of 3.75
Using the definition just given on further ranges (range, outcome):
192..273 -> 3.66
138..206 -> 3.98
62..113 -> 3.51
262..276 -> 3.55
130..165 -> 3.85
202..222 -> 3.55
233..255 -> 3.74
